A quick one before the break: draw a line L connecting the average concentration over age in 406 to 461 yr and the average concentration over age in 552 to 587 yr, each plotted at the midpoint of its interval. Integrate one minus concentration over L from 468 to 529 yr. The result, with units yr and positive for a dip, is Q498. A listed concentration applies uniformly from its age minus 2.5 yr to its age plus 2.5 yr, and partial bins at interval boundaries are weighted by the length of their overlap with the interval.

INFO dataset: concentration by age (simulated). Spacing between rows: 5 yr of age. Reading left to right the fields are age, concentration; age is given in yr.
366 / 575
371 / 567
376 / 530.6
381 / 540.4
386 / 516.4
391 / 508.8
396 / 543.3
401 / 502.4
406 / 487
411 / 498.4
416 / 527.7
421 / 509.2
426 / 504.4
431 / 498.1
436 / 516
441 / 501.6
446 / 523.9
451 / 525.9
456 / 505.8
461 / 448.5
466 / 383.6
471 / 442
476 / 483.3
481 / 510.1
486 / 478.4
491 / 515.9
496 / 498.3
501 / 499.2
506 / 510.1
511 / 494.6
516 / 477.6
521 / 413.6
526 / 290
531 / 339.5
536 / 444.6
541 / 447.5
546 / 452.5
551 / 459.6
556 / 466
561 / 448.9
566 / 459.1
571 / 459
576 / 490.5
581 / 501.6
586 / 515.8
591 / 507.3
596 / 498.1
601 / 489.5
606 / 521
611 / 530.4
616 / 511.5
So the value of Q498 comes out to 3.2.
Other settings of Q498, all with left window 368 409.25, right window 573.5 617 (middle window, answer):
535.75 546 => 1.28 yr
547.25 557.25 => 0.97 yr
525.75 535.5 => 3.15 yr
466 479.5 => 1.72 yr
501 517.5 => 0.60 yr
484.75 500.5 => 0.51 yr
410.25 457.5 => 0.83 yr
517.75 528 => 2.98 yr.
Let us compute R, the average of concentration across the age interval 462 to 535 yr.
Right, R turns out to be 452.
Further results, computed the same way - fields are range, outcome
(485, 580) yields 455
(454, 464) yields 471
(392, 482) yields 495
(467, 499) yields 483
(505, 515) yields 497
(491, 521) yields 491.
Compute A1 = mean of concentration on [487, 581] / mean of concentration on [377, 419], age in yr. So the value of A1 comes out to 0.9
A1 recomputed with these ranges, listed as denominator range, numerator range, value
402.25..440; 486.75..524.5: 0.95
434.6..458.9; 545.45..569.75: 0.89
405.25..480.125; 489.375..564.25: 0.92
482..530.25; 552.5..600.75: 1.05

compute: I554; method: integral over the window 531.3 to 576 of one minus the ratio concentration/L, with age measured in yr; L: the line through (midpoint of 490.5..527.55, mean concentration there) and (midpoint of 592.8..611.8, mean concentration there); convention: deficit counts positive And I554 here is 3.1 yr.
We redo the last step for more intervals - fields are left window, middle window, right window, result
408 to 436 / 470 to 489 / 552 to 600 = 0.61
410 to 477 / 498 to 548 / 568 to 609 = 5.77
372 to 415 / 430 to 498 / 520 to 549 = -4.44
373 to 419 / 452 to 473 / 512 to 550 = 0.74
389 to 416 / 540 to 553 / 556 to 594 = 0.89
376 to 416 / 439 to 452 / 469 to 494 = -0.46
